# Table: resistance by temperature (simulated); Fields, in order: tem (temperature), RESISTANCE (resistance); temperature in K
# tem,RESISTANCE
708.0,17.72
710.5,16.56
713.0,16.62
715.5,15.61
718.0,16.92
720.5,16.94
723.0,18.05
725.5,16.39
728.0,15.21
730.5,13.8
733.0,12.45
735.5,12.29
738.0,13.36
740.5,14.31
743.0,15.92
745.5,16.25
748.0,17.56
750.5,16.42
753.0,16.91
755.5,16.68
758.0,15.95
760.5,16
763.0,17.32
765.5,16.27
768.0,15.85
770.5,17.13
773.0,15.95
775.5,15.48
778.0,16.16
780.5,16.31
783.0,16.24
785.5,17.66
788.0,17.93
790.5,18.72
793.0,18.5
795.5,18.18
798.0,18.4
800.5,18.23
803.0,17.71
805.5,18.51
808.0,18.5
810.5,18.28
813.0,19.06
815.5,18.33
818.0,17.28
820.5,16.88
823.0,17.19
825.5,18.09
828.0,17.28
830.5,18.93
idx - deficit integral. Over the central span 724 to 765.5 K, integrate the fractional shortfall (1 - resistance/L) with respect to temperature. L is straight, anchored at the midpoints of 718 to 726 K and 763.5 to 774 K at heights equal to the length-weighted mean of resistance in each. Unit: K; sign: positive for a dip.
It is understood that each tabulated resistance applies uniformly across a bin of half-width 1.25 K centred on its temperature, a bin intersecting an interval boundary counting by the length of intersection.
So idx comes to 3.2 K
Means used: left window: 17.2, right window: 16.4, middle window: 15.5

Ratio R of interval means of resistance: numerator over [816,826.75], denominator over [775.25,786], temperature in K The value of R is 1.1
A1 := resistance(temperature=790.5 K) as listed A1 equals 18.72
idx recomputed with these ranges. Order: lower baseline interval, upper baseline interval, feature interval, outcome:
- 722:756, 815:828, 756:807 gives -2.06 K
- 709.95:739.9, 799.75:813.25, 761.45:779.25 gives 0.71 K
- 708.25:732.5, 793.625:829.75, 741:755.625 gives 0.21 K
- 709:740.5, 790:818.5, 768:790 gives 0.94 K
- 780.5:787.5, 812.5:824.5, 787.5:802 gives -0.99 K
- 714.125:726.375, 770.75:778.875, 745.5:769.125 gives -0.41 K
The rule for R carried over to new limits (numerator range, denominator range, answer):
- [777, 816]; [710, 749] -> 1.16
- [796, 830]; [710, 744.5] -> 1.18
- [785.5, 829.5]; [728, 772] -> 1.16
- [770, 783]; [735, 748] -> 1.09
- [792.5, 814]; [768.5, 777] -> 1.14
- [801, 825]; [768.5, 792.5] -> 1.07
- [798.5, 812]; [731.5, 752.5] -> 1.23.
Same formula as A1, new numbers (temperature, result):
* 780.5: 16.31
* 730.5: 13.8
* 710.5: 16.56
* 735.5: 12.29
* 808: 18.5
